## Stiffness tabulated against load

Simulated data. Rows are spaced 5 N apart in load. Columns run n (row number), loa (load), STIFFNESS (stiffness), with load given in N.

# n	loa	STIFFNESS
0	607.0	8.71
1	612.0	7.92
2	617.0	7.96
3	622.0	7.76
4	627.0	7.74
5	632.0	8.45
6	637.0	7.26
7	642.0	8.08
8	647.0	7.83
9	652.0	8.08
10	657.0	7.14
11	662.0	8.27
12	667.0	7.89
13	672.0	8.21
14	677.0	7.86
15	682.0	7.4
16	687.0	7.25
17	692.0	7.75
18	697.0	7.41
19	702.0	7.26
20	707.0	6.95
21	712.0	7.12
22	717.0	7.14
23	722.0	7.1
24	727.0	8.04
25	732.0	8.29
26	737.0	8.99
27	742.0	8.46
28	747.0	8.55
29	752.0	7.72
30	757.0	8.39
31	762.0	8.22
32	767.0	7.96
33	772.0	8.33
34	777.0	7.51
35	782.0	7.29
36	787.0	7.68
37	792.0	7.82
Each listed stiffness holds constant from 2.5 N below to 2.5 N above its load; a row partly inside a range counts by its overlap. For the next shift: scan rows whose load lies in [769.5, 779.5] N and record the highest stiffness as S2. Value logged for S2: 8.33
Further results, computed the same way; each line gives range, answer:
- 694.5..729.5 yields 8.04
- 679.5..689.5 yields 7.4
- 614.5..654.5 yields 8.45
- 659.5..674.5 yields 8.27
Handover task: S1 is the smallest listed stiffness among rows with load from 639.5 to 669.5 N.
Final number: 7.14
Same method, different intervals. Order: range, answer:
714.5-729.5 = 7.1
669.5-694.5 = 7.25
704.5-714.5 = 6.95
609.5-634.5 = 7.74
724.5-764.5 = 7.72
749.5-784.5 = 7.29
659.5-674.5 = 7.89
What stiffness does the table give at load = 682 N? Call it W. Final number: 7.4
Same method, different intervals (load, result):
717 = 7.14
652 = 8.08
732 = 8.29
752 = 7.72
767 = 7.96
